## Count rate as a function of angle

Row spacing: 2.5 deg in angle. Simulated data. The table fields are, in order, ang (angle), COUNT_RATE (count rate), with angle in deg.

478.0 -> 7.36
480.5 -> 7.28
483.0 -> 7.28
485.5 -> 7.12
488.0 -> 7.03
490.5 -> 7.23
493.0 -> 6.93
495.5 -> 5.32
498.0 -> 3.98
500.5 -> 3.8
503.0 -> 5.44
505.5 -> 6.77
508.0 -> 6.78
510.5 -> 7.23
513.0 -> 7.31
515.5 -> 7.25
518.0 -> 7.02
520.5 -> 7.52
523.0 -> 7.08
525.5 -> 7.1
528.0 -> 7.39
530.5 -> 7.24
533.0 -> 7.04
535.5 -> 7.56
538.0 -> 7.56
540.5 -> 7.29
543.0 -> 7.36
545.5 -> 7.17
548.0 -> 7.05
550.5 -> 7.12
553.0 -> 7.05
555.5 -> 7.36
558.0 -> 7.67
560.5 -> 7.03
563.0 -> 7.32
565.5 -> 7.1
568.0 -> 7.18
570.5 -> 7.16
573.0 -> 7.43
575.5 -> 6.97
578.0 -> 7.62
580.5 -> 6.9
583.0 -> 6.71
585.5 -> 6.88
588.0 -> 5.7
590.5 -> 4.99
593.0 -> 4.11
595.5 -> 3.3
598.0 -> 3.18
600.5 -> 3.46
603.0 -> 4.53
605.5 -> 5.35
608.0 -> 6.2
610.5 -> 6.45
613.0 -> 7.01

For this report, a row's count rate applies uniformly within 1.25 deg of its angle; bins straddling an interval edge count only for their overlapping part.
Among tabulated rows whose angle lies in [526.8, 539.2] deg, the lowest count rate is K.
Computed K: 7.04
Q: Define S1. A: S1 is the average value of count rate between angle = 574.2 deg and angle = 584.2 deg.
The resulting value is 7.05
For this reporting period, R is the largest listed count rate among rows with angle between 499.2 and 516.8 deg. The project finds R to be 7.31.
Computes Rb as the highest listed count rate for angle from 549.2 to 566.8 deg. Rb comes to 7.67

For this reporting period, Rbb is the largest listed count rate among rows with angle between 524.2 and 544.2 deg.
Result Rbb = 7.56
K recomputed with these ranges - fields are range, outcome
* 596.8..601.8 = 3.18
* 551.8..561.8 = 7.03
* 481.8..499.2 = 3.98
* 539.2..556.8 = 7.05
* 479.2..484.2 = 7.28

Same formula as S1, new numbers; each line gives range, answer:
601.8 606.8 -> 4.96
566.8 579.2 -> 7.27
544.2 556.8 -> 7.15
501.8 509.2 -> 6.33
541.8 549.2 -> 7.19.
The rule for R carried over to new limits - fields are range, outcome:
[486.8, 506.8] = 7.23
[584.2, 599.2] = 6.88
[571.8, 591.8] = 7.62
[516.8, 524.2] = 7.52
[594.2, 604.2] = 4.53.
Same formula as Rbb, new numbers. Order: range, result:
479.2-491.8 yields 7.28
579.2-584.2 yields 6.9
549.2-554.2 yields 7.12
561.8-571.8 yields 7.32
